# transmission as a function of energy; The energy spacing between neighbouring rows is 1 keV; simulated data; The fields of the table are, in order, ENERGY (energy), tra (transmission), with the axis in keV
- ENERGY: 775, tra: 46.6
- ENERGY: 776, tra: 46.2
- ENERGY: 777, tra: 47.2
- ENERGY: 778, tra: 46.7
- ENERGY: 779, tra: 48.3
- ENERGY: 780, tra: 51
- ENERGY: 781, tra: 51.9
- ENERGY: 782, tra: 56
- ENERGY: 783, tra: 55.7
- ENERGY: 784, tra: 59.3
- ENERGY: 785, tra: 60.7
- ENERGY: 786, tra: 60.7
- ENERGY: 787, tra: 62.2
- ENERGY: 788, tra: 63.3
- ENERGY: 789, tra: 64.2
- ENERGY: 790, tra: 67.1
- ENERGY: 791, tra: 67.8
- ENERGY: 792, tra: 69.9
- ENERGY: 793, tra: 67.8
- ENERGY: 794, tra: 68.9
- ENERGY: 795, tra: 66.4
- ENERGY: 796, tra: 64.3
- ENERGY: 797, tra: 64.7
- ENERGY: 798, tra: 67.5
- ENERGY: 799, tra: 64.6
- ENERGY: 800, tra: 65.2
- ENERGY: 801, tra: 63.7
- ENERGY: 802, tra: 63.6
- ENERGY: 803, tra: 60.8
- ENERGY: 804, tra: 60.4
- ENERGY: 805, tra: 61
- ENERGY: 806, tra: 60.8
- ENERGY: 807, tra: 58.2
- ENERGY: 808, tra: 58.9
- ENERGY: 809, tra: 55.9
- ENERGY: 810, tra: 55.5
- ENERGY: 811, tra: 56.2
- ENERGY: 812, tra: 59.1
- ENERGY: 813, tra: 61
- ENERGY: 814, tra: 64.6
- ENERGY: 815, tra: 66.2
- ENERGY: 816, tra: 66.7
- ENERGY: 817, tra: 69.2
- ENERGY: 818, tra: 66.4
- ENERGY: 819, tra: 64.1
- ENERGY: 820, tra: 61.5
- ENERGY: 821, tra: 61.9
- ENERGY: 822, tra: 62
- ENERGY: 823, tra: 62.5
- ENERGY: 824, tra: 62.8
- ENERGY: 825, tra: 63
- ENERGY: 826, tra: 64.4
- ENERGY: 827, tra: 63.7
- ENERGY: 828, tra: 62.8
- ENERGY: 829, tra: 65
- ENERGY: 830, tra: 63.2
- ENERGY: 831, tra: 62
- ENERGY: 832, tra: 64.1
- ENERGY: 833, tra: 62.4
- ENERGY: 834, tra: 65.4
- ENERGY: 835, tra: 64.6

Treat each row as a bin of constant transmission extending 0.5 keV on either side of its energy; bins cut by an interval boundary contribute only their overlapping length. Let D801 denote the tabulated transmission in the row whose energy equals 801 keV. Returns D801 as 63.7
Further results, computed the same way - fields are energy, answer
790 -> 67.1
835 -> 64.6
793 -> 67.8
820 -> 61.5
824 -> 62.8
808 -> 58.9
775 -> 46.6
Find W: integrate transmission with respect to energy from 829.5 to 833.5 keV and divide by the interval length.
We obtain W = 62.9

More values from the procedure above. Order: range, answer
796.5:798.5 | 66.1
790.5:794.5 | 68.6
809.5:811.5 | 55.9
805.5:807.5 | 59.5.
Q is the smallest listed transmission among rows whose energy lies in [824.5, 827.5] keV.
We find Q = 63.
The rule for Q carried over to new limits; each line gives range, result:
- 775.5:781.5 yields 46.2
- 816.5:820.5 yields 61.5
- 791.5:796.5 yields 64.3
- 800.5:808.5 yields 58.2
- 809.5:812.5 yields 55.5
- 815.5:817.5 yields 66.7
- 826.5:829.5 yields 62.8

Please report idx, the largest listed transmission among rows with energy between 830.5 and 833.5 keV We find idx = 64.1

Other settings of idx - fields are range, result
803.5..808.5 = 61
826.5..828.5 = 63.7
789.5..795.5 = 69.9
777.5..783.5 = 56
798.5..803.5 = 65.2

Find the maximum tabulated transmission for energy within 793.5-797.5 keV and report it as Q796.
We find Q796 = 68.9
